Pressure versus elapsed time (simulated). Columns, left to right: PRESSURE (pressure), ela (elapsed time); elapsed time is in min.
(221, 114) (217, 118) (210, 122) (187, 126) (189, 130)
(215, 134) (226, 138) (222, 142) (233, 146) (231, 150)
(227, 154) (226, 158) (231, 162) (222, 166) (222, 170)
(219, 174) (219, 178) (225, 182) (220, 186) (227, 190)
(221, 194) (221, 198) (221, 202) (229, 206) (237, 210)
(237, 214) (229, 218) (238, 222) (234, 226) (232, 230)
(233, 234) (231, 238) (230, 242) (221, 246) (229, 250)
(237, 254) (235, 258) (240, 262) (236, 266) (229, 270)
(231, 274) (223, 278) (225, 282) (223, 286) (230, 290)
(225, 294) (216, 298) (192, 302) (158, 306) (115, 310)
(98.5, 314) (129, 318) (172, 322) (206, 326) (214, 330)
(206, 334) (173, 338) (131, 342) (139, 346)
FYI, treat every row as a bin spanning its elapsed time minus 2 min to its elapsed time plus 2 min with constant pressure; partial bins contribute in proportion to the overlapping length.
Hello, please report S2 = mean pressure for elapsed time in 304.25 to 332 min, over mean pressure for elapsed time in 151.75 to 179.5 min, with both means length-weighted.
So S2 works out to 0.70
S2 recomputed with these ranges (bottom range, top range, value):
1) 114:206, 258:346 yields 0.88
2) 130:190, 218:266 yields 1.04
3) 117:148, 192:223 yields 1.08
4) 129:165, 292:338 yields 0.79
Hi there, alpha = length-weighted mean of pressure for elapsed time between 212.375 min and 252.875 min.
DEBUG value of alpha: 231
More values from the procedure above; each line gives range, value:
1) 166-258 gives 228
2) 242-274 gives 232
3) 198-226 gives 231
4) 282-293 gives 226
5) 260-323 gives 197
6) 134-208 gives 224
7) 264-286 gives 228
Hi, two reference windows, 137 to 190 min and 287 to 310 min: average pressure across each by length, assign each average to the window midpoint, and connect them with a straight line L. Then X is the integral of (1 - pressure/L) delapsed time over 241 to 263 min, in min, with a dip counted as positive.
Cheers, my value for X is -2.7 min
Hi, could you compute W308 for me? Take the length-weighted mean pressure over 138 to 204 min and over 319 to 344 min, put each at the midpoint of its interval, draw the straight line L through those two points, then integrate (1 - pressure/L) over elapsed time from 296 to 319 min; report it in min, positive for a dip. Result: 4.4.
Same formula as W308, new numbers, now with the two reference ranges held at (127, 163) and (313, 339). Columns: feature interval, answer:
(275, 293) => -3.96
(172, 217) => -3.72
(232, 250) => -3.01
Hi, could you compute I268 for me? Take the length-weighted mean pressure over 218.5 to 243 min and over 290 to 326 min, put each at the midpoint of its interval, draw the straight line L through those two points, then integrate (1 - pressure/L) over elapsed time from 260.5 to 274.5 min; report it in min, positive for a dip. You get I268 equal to -2.2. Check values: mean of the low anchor 233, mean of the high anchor 169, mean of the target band 234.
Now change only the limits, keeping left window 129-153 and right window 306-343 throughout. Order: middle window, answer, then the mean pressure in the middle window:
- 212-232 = -4.1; 234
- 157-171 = -0.8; 225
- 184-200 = -1.4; 222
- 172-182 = -0.5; 220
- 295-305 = -1.9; 202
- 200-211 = -1.6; 228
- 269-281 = -3.4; 227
